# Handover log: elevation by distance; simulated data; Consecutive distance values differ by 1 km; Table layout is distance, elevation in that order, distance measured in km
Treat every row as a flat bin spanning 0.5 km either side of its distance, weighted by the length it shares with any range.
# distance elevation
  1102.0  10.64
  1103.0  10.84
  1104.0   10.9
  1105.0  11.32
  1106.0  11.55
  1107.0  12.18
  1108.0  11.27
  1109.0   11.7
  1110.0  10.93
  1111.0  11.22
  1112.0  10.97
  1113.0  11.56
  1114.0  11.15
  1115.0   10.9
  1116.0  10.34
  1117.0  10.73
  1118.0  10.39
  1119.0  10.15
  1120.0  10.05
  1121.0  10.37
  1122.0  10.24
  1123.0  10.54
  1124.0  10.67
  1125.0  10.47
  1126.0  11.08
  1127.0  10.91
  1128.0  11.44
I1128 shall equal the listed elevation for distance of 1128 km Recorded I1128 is 11.44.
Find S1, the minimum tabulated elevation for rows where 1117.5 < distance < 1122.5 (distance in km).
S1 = 10.05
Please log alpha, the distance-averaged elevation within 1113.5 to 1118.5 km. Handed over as 10.7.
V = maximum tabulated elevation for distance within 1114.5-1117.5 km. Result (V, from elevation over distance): 10.9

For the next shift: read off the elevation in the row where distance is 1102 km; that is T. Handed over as 10.64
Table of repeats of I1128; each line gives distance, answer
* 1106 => 11.55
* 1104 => 10.9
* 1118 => 10.39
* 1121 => 10.37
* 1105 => 11.32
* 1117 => 10.73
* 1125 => 10.47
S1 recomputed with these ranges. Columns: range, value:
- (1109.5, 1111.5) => 10.93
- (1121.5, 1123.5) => 10.24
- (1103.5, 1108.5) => 10.9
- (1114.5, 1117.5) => 10.34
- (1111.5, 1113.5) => 10.97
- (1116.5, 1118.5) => 10.39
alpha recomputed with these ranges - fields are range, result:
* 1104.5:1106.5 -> 11.4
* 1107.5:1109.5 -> 11.5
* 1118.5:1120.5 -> 10.1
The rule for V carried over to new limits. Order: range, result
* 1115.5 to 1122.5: 10.73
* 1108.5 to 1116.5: 11.7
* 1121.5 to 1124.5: 10.67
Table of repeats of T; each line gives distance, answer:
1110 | 10.93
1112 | 10.97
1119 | 10.15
